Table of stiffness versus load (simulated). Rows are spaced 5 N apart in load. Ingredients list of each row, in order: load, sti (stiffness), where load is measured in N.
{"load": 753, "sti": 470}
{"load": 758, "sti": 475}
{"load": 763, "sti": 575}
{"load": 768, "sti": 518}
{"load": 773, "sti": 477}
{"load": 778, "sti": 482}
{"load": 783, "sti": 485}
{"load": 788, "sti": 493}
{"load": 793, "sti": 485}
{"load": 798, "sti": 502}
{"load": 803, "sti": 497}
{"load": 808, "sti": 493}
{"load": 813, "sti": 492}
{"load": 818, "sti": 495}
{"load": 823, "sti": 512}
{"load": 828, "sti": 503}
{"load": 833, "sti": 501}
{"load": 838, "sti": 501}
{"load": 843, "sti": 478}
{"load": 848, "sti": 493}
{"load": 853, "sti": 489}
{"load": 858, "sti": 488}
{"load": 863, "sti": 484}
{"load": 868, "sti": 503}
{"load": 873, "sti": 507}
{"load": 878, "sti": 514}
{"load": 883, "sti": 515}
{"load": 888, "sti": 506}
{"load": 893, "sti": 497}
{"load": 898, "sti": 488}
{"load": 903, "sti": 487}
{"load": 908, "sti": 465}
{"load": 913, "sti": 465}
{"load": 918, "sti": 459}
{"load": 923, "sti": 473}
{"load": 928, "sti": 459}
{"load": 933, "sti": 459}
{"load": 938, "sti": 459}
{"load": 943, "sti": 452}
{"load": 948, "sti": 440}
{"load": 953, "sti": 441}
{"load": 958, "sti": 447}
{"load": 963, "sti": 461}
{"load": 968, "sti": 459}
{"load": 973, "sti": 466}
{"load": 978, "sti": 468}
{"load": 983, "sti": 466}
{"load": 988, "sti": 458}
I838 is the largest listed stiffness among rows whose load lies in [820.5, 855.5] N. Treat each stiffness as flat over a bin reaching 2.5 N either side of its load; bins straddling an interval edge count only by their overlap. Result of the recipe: 512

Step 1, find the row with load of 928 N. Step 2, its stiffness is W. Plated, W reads 459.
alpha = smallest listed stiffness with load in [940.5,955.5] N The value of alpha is 440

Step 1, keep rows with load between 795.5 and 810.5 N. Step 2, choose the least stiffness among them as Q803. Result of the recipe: 493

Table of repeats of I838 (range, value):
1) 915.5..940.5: 473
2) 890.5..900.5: 497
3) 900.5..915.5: 487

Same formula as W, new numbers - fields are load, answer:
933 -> 459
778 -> 482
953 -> 441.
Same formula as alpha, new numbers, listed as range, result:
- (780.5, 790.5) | 485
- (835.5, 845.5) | 478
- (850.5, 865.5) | 484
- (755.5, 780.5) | 475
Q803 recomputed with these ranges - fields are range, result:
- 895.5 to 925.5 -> 459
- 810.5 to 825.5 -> 492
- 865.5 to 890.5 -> 503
